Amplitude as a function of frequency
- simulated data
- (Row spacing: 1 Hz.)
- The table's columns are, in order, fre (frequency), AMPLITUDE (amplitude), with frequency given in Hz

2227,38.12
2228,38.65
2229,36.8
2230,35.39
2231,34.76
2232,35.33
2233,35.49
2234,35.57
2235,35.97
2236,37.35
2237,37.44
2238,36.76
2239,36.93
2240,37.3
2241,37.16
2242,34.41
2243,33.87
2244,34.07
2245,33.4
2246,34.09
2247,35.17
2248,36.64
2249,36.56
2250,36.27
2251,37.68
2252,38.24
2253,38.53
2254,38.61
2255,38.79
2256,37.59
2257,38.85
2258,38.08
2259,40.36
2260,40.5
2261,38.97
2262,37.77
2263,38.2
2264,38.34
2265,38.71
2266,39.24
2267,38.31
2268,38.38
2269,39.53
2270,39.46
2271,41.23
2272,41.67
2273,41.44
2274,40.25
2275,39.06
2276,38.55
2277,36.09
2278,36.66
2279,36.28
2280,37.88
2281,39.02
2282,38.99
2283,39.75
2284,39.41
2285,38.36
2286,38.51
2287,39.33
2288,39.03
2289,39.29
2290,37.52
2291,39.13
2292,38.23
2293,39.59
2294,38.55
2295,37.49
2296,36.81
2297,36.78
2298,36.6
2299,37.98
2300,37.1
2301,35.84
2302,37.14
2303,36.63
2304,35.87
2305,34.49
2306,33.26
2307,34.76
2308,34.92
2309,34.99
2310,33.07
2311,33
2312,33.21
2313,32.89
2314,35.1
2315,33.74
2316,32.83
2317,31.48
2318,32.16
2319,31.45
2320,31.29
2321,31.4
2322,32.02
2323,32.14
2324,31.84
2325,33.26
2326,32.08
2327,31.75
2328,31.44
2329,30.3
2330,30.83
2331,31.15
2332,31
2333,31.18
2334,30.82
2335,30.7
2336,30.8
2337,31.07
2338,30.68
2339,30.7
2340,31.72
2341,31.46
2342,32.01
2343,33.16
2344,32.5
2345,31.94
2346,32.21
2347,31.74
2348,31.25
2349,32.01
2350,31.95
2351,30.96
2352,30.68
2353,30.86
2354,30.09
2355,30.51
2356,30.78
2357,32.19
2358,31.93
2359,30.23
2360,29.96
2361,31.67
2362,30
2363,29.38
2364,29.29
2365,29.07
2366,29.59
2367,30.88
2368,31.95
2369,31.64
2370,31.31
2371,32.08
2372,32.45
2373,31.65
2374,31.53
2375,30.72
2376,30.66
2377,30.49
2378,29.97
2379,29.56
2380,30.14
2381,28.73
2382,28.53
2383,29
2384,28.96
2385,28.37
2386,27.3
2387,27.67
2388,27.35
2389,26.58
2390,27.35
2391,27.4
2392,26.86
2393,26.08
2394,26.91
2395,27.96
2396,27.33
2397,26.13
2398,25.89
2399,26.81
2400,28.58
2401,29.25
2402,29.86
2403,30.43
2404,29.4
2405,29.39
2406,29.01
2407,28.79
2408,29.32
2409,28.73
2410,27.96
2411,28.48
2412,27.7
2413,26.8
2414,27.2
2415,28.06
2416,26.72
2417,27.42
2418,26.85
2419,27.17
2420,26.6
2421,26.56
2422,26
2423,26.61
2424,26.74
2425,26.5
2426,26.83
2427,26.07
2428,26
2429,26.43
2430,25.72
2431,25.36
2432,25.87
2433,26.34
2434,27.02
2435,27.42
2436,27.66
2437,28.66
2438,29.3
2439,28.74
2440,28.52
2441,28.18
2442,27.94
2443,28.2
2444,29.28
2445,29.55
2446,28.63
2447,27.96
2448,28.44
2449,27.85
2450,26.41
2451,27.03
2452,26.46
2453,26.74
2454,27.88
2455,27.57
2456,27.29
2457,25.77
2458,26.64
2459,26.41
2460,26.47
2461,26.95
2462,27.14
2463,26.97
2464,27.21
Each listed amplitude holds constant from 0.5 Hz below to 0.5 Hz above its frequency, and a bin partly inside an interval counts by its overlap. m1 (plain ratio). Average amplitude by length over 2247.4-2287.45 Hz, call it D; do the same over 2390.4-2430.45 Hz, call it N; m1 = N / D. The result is 0.71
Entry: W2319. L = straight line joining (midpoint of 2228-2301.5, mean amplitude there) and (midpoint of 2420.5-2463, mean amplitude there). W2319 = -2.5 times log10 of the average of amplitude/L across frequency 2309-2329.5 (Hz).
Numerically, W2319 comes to 0.07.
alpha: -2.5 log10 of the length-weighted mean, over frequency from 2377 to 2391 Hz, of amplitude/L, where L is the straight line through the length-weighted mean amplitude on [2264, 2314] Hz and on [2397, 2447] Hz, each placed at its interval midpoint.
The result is 0.08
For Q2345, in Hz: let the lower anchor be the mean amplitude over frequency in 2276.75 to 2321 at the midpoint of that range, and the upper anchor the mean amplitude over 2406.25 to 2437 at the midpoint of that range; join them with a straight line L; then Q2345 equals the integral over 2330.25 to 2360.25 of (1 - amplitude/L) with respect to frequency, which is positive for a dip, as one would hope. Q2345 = 1.3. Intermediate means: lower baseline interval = 36.1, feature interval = 31.3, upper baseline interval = 27.1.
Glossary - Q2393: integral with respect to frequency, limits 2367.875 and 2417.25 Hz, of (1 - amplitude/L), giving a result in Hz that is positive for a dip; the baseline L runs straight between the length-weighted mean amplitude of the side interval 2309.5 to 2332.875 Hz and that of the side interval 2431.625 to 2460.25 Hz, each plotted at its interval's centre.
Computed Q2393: 1.3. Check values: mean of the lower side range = 32.1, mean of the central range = 28.8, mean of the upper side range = 27.6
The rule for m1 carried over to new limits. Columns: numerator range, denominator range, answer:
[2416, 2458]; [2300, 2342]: 0.83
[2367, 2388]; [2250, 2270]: 0.78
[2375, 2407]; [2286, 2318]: 0.79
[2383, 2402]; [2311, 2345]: 0.86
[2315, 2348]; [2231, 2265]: 0.86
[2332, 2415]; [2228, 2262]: 0.81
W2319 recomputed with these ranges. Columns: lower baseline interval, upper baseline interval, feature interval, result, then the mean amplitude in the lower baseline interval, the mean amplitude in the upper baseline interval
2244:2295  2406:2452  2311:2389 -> 0.062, 38.4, 27.5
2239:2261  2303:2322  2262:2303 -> -0.099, 37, 33.4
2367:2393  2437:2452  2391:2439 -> 0.053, 29.5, 28.2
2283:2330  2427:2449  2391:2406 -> 0.073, 35.1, 27.6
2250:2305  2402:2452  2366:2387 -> 0.038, 38.4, 27.6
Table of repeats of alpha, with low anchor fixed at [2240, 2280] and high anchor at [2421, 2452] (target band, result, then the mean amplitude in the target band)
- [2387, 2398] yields 0.114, 27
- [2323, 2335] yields 0.078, 31.4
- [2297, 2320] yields 0.017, 34.5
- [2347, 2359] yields 0.039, 31.2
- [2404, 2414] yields 0.020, 28.4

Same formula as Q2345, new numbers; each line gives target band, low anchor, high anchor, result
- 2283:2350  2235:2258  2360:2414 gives -2.3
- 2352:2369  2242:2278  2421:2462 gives 0.8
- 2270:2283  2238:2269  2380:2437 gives -1.1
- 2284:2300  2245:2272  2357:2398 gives -1.1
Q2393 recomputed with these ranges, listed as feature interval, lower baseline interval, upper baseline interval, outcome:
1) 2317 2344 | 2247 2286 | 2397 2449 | 2.08 Hz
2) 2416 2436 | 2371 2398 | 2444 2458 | 1.03 Hz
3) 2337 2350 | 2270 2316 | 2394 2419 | 0.54 Hz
